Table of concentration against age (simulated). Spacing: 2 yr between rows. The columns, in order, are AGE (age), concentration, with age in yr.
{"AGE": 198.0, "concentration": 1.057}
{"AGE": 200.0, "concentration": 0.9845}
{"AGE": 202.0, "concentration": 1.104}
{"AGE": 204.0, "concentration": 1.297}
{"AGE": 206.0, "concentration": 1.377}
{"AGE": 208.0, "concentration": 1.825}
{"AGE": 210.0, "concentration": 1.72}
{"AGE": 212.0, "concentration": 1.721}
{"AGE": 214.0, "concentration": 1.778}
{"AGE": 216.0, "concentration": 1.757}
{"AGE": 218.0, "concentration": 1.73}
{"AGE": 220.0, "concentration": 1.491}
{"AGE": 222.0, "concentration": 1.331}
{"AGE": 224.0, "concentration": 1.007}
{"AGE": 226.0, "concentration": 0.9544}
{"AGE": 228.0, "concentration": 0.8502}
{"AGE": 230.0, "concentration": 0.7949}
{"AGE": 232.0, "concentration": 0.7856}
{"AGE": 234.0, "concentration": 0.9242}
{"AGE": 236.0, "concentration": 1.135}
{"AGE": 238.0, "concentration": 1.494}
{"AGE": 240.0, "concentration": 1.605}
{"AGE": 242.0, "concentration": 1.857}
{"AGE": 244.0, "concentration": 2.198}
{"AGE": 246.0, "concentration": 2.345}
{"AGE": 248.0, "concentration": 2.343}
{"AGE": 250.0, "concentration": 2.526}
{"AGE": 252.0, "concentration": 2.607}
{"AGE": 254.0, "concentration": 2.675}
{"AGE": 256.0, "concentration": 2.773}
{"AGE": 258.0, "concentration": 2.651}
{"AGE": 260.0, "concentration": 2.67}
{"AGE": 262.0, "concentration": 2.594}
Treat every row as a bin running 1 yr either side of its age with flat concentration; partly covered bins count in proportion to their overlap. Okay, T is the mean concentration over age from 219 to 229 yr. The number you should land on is 1.13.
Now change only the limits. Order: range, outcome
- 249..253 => 2.57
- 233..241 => 1.29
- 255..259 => 2.71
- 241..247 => 2.13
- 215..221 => 1.66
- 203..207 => 1.34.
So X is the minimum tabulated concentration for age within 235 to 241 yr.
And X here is 1.135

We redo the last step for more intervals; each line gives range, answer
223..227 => 0.9544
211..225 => 1.007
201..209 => 1.104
